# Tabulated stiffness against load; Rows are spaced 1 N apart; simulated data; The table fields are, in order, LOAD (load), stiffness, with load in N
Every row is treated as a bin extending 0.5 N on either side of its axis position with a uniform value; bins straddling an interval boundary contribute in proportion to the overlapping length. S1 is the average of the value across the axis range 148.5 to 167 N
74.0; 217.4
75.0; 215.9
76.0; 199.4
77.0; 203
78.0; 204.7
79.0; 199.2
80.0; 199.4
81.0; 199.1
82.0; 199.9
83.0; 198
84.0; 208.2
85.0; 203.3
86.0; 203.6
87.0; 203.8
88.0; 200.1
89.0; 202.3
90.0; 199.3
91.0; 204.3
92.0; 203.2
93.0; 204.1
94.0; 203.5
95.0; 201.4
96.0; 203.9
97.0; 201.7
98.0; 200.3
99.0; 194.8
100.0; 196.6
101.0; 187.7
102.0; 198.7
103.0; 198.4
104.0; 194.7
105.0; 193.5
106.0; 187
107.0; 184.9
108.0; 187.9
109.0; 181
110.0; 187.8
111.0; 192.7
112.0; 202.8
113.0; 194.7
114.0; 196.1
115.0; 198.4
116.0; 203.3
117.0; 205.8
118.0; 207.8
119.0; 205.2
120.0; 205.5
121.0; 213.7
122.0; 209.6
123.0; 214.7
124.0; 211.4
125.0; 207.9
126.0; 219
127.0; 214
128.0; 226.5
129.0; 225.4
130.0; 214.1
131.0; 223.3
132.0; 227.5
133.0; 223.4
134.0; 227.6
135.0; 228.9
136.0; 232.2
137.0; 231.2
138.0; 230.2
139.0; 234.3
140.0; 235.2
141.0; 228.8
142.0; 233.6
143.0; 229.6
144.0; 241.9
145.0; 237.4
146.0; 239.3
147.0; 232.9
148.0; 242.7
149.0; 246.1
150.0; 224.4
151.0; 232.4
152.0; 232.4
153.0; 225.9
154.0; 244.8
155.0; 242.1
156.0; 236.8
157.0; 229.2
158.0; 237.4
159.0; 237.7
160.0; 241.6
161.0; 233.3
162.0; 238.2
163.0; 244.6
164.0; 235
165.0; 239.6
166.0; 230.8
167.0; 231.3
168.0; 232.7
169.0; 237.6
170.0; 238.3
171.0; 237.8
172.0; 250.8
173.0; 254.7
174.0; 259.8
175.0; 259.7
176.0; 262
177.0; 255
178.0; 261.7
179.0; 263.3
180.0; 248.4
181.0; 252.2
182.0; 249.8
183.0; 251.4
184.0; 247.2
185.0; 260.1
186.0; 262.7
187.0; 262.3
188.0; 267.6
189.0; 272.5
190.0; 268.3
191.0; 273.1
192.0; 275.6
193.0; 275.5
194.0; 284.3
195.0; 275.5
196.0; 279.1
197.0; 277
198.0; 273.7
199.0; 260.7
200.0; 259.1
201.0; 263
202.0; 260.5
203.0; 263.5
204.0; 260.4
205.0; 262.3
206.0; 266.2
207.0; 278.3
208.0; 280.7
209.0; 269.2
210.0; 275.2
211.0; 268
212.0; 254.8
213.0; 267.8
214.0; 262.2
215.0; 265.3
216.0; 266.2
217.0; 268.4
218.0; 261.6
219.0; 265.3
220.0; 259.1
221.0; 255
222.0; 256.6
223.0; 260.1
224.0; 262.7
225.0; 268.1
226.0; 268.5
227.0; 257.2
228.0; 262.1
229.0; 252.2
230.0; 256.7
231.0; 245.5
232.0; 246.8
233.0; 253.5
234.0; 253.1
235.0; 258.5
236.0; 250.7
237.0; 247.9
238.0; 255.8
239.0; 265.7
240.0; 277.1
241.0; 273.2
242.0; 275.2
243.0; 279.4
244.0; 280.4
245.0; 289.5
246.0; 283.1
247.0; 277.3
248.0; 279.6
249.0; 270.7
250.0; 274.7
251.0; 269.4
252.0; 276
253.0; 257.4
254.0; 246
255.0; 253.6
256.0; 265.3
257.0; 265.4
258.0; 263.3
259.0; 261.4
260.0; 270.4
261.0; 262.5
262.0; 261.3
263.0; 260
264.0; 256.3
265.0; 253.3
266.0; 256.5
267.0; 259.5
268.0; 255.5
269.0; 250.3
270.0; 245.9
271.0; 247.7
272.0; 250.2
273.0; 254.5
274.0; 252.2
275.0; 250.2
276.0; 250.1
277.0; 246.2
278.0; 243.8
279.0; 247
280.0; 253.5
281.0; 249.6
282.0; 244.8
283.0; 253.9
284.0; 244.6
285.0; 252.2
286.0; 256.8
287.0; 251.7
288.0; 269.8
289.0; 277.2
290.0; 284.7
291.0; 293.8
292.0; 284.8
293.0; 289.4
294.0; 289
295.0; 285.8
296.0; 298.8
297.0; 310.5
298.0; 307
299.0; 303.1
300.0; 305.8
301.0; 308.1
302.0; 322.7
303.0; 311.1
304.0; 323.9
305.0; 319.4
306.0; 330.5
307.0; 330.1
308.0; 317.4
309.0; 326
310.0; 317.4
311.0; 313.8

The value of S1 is 236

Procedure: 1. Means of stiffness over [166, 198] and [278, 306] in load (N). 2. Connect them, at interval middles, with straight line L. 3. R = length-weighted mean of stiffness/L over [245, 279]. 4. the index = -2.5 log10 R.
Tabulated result 0.066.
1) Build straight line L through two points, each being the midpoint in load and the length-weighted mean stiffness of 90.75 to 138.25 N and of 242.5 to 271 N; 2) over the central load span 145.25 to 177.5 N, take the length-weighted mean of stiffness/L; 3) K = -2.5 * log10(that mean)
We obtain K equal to -0.07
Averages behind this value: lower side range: 206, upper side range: 265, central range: 240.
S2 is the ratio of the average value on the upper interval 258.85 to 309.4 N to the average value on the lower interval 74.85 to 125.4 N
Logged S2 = 1.37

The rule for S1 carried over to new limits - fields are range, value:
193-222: 267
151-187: 245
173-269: 264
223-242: 259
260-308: 274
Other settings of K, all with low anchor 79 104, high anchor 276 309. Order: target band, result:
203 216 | -0.07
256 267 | 0.04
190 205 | -0.11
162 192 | -0.07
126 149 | -0.05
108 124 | 0.05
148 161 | -0.04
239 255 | -0.03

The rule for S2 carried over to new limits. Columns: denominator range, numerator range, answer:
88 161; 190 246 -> 1.23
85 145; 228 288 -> 1.24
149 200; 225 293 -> 1.04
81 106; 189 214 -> 1.35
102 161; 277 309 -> 1.31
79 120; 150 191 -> 1.24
